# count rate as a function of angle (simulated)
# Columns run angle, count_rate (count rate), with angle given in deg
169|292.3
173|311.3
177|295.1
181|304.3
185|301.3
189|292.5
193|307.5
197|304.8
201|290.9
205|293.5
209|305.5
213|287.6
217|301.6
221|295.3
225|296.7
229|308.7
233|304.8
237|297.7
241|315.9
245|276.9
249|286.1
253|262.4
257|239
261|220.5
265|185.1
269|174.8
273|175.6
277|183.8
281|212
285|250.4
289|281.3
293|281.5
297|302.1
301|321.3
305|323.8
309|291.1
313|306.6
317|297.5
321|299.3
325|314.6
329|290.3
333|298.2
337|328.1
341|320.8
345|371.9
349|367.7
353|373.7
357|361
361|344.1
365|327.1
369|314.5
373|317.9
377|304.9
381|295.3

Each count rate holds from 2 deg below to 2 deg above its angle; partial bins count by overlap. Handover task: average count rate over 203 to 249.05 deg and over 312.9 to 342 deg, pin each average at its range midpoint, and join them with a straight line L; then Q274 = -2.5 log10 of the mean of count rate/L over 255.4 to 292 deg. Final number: 0.37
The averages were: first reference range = 298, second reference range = 306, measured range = 215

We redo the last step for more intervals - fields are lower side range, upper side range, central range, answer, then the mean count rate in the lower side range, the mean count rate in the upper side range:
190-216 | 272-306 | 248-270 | 0.199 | 298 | 260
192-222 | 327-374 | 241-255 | 0.102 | 298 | 335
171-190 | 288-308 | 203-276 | 0.133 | 301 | 302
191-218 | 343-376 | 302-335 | 0.103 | 299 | 346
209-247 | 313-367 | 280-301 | 0.158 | 299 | 329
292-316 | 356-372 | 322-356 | -0.036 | 305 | 334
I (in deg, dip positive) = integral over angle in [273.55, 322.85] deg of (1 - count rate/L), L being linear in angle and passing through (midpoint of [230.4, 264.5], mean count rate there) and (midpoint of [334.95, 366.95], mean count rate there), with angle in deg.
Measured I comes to 5.5 deg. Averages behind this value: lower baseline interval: 272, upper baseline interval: 349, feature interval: 276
